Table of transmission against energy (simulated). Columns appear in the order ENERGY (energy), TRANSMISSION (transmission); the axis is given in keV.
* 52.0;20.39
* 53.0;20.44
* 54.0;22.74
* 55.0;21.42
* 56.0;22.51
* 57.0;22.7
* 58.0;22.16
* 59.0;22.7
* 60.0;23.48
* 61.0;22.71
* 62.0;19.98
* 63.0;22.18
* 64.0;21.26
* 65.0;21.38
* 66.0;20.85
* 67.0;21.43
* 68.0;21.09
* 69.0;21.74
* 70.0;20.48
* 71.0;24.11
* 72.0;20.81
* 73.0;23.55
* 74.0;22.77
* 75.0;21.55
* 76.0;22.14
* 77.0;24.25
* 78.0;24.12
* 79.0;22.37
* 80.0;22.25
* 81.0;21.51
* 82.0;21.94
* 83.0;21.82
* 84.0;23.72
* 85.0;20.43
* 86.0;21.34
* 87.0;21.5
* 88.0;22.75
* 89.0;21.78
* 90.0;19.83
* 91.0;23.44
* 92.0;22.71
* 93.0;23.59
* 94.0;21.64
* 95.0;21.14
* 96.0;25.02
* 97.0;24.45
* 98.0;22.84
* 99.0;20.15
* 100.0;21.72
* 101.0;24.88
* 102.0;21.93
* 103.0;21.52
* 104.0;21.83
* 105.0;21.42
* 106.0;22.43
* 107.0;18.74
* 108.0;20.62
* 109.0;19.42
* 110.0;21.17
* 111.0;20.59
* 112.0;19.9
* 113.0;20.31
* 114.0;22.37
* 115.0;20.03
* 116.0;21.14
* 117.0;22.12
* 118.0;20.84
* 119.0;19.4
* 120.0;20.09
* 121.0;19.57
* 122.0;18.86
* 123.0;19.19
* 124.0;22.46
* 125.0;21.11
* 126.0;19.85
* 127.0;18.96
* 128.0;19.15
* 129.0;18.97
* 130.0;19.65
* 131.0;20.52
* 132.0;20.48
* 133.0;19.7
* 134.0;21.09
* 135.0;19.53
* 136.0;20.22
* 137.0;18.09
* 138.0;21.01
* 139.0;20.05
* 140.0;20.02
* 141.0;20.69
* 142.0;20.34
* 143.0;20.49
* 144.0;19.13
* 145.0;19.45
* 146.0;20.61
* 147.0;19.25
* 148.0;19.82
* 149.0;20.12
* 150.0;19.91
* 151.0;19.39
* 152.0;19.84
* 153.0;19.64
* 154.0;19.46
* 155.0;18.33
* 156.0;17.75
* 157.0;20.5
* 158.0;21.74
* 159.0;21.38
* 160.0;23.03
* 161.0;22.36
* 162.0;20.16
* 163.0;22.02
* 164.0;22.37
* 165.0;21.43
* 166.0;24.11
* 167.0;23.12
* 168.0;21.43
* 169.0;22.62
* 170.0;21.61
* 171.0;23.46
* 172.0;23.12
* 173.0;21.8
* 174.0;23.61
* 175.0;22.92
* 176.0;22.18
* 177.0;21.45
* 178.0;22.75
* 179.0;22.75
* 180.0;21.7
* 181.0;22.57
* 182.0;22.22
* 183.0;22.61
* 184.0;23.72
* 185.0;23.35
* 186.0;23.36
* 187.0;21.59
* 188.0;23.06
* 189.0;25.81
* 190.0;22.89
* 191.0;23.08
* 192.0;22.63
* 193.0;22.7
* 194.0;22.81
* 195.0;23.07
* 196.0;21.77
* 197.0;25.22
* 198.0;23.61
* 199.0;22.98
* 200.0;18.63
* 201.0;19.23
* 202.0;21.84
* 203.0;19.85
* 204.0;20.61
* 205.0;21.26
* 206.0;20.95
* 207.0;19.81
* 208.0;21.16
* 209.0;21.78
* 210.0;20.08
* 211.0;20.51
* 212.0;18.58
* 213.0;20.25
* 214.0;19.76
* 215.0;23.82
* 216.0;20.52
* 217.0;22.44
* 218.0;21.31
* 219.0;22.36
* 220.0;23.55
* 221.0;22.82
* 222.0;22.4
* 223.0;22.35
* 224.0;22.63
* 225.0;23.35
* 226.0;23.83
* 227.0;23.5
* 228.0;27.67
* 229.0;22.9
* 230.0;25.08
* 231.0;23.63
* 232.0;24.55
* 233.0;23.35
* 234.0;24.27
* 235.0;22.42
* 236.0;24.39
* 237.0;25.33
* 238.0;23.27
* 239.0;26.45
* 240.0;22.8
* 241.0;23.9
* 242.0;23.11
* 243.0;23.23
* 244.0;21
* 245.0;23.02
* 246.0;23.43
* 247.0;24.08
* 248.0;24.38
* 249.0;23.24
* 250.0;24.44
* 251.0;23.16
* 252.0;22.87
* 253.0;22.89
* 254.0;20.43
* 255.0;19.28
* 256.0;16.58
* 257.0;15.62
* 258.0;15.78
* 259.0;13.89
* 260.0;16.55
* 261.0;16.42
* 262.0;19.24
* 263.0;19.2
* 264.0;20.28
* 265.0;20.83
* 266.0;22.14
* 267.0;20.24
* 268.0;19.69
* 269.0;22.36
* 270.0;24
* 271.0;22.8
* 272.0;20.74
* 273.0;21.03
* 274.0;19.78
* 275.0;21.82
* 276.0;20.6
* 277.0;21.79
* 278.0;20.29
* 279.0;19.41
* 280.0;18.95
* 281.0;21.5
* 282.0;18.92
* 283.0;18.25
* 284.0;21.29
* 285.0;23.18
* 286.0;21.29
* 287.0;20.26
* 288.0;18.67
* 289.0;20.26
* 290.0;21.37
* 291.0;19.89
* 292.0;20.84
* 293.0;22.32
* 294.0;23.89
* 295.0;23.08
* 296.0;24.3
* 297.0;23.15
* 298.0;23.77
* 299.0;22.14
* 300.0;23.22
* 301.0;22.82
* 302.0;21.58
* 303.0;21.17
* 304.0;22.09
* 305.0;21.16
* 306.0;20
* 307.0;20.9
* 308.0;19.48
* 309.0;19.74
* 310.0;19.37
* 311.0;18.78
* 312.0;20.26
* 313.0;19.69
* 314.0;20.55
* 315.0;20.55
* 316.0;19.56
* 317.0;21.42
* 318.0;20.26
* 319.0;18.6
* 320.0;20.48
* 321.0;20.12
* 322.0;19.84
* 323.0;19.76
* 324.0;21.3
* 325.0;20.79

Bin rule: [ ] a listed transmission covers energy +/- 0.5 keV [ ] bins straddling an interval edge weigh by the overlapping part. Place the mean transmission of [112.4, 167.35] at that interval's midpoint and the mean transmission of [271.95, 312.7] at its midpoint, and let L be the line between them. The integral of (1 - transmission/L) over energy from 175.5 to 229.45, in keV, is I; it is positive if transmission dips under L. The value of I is -4.1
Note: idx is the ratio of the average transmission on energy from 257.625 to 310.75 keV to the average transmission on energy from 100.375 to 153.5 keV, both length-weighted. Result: 1.0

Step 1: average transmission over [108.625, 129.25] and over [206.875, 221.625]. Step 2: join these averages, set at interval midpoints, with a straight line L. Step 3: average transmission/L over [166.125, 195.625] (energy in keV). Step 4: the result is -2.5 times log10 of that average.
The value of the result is -0.09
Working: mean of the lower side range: 20.3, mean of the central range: 22.8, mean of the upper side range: 21.3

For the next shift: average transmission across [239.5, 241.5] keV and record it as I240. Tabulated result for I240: 23.4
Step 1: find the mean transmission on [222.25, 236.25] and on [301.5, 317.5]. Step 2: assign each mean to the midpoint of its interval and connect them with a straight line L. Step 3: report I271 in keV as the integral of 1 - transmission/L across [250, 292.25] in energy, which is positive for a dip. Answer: 3.6 keV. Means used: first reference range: 23.8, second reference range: 20.4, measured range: 20.2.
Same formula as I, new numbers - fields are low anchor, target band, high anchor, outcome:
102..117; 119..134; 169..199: 1.01 keV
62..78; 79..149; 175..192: 4.25 keV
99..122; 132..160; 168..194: 2.40 keV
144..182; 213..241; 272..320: -2.90 keV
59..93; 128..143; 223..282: 1.34 keV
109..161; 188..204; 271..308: -1.38 keV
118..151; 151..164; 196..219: -0.14 keV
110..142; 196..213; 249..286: -0.66 keV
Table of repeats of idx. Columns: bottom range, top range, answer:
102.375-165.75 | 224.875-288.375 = 1.06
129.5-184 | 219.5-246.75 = 1.12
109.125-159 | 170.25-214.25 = 1.10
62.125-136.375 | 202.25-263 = 1.02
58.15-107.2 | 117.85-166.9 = 0.92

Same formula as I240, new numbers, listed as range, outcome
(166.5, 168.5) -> 22.3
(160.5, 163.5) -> 21.5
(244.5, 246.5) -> 23.2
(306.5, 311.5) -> 19.7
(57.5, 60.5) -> 22.8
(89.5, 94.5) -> 22.2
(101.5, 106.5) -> 21.8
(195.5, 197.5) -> 23.5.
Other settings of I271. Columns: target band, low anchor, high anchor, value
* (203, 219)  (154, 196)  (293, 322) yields 0.80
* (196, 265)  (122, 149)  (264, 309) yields -3.38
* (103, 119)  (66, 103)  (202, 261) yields 0.99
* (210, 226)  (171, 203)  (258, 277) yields -0.15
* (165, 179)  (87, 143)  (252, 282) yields -1.41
